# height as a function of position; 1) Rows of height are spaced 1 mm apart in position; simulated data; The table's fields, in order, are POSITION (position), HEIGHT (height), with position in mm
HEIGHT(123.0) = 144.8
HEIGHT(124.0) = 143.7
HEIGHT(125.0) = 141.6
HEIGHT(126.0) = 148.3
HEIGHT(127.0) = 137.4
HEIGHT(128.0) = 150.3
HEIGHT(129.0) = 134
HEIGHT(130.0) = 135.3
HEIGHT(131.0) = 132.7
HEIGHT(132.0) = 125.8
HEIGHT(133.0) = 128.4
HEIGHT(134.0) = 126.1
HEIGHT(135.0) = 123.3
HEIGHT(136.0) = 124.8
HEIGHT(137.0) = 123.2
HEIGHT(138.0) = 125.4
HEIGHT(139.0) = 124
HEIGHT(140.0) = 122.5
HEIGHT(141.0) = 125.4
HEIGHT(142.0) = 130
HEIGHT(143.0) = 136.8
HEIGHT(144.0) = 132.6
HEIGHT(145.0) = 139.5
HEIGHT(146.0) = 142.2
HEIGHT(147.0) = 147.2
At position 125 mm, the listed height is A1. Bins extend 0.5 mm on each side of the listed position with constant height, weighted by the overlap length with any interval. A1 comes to 141.6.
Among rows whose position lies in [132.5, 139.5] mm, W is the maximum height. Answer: 128.4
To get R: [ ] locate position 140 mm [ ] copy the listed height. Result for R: 122.5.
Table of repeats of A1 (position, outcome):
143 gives 136.8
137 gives 123.2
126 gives 148.3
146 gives 142.2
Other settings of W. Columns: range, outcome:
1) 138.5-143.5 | 136.8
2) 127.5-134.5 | 150.3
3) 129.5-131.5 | 135.3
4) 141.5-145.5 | 139.5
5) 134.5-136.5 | 124.8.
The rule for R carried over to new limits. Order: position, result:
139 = 124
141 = 125.4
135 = 123.3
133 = 128.4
